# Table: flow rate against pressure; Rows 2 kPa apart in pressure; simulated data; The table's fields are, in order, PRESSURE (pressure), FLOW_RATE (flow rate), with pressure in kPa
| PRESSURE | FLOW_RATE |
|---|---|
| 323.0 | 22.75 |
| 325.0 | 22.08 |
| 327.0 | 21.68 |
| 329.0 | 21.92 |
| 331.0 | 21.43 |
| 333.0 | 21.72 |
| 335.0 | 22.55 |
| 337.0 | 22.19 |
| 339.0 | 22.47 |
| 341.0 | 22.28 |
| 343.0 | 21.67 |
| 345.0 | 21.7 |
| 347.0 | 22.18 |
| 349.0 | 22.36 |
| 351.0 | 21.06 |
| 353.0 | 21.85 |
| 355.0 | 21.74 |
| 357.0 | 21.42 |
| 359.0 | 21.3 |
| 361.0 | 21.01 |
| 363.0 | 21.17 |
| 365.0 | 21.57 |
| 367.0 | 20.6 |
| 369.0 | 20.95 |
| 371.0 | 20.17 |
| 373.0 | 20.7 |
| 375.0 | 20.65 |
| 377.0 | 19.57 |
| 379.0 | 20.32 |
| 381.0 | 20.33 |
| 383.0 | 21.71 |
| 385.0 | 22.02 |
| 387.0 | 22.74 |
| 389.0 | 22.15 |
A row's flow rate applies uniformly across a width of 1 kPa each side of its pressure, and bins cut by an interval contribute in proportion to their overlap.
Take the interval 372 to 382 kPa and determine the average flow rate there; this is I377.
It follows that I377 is 20.3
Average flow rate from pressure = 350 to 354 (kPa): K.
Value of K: 21.5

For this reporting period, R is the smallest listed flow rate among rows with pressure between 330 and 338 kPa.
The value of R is 21.43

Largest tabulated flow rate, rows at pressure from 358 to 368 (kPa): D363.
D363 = 21.57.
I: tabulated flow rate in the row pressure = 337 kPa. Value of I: 22.19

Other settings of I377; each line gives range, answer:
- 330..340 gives 22.1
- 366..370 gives 20.8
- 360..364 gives 21.1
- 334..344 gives 22.2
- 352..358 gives 21.7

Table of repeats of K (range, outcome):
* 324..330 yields 21.9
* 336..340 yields 22.3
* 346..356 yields 21.8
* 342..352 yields 21.8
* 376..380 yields 19.9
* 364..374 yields 20.8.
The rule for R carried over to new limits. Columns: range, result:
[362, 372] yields 20.17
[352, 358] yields 21.42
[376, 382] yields 19.57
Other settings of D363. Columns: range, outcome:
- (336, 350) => 22.47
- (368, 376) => 20.95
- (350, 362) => 21.85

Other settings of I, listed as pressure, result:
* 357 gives 21.42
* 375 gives 20.65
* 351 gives 21.06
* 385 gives 22.02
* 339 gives 22.47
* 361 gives 21.01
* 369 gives 20.95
